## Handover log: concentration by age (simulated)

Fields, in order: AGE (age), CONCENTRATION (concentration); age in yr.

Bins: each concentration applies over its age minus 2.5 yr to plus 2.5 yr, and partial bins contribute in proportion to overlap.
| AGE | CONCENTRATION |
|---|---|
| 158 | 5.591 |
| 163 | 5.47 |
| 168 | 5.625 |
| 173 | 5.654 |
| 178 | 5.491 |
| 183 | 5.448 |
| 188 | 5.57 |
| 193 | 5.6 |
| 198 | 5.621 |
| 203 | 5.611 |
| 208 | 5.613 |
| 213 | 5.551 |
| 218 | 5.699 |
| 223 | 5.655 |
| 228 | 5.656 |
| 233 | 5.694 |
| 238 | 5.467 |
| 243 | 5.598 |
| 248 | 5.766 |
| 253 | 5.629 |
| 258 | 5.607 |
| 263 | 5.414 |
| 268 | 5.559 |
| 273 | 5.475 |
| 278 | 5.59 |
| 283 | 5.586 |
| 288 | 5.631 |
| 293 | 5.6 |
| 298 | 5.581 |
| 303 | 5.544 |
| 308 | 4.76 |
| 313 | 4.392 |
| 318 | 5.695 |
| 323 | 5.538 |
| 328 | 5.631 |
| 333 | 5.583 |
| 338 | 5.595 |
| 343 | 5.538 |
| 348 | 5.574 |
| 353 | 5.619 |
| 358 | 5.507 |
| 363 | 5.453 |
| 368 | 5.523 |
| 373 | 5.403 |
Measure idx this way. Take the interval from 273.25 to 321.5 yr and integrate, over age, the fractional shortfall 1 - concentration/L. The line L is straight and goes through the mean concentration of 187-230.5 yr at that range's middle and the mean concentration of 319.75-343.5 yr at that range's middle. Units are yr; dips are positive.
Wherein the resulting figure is 1.8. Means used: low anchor 5.62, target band 5.38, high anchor 5.58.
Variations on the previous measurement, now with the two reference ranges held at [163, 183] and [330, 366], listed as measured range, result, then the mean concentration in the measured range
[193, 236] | -0.6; 5.63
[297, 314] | 1.4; 5.08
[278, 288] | -0.1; 5.6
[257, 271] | 0.1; 5.52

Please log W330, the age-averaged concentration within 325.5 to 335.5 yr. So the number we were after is 5.61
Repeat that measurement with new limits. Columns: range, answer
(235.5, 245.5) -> 5.53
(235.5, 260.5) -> 5.61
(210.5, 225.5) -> 5.64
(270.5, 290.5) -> 5.57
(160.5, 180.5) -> 5.56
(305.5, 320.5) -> 4.95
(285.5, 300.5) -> 5.6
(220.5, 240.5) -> 5.62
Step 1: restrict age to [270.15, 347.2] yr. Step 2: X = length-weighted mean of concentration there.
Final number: 5.45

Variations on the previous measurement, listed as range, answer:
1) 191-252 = 5.63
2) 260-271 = 5.49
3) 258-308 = 5.52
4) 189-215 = 5.6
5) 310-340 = 5.39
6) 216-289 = 5.6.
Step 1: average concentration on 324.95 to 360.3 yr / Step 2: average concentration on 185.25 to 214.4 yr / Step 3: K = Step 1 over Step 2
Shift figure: 1.00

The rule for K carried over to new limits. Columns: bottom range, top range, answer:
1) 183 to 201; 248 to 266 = 1.00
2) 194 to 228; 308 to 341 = 0.95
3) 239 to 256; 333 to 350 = 0.99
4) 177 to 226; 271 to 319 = 0.96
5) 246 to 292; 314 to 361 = 0.99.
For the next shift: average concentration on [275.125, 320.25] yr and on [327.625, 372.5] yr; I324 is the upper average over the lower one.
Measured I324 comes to 1.0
